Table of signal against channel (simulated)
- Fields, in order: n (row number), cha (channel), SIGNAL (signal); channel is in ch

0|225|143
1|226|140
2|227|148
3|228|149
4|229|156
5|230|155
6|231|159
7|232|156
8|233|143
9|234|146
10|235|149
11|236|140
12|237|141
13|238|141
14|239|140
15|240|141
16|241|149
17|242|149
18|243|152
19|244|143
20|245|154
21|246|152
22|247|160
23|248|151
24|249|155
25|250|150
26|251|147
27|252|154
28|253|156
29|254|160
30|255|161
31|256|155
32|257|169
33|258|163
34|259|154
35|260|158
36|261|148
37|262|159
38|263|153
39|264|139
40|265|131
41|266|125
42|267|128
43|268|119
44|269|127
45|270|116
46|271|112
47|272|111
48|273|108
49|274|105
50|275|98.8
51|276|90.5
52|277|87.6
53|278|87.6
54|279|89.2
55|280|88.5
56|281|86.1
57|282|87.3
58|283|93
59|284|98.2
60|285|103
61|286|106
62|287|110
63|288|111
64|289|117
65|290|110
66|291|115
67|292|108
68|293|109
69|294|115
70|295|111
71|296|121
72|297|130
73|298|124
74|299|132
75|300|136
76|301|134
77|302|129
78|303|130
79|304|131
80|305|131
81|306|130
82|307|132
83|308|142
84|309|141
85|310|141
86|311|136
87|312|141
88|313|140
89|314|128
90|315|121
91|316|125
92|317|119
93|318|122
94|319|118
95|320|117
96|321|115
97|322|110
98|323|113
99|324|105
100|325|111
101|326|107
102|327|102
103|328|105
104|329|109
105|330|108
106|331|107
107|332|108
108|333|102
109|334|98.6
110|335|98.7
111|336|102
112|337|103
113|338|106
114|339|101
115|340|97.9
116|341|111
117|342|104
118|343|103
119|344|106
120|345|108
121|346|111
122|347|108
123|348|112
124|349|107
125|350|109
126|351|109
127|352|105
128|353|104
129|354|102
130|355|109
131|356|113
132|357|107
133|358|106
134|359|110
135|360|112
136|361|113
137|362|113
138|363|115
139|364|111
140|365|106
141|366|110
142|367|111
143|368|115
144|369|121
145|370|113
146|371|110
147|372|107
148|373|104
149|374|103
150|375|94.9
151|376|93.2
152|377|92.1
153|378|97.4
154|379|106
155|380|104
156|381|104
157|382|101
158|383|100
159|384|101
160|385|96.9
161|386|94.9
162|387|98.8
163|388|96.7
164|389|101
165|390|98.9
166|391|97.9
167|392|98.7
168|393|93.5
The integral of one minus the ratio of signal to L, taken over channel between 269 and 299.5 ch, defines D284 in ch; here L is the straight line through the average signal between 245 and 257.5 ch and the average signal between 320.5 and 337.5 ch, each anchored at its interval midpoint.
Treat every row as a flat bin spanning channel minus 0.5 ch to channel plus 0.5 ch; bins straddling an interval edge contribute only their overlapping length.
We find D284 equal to 6.3 ch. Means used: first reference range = 156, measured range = 106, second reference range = 106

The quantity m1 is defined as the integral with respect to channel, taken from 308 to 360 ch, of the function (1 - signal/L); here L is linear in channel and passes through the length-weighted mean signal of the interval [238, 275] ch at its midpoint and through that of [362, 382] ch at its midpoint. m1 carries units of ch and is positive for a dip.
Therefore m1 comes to 2.7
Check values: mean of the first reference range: 143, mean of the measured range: 112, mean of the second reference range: 106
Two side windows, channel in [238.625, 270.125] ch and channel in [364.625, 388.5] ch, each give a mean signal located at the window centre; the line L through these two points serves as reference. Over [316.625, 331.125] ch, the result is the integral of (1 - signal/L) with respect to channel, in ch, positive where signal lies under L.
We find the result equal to 1.3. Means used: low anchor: 148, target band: 111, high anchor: 103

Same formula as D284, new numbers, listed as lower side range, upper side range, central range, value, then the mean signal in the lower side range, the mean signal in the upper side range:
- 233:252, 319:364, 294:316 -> -1.6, 148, 108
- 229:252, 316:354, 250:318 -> 2.4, 149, 108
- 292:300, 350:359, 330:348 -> 1.0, 120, 107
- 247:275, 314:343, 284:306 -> 0.9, 141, 109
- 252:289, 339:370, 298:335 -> -2.0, 122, 109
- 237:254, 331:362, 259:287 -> 5.0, 150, 106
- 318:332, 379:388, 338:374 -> -1.3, 110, 100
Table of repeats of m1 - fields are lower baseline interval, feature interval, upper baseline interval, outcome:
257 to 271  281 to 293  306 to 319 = 2.8 ch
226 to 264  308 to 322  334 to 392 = -0.4 ch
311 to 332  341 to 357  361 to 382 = 0.5 ch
